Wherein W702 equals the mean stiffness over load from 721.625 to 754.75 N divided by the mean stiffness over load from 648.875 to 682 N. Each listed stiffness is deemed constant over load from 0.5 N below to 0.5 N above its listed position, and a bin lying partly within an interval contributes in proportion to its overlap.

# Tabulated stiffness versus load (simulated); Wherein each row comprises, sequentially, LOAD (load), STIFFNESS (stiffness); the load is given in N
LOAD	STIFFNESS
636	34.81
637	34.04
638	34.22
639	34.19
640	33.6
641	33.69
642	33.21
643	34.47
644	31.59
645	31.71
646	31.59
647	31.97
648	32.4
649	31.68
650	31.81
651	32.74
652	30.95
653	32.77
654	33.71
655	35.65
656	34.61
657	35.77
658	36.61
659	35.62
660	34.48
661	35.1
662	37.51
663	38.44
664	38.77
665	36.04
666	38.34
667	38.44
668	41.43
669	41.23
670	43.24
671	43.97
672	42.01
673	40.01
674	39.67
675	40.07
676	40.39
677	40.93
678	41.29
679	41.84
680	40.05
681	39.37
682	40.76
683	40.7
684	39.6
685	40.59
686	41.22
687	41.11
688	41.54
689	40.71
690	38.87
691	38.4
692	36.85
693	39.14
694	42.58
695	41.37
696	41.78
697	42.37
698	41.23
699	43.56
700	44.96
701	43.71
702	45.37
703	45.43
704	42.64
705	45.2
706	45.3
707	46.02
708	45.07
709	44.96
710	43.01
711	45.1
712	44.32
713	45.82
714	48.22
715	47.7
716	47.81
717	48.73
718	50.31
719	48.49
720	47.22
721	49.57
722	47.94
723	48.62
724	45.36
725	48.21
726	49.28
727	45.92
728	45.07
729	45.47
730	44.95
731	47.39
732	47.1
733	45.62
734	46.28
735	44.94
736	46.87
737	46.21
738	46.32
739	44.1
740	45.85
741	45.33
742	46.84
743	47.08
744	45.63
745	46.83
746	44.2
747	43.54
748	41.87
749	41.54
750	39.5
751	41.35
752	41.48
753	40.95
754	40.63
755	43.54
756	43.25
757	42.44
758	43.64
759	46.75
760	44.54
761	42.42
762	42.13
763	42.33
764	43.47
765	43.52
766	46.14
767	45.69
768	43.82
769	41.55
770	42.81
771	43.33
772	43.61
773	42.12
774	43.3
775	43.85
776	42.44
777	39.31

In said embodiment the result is 1.2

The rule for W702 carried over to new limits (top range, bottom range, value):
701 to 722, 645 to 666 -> 1.34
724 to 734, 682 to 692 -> 1.16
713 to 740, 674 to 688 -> 1.16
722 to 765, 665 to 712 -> 1.07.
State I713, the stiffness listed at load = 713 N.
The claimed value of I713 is 45.82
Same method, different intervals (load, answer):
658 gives 36.61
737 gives 46.21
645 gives 31.71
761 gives 42.42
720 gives 47.22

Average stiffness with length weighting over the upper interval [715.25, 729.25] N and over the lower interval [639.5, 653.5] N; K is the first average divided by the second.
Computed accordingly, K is 1.47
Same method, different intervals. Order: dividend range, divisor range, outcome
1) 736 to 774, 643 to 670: 1.24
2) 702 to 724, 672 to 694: 1.16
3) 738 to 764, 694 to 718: 0.97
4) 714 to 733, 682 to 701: 1.16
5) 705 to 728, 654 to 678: 1.22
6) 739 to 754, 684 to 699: 1.07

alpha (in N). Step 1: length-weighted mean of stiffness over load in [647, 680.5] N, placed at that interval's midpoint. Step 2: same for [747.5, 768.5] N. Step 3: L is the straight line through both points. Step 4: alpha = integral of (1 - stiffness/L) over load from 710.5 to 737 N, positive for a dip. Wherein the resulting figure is -3.95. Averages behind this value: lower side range 37.4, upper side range 42.9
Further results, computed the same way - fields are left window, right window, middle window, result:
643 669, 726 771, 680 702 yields -1.48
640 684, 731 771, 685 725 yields -3.85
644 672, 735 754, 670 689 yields -1.51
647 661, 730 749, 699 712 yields -1.22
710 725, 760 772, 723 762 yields 0.56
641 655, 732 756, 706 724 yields -2.74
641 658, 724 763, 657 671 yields -1.36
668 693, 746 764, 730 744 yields -1.34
